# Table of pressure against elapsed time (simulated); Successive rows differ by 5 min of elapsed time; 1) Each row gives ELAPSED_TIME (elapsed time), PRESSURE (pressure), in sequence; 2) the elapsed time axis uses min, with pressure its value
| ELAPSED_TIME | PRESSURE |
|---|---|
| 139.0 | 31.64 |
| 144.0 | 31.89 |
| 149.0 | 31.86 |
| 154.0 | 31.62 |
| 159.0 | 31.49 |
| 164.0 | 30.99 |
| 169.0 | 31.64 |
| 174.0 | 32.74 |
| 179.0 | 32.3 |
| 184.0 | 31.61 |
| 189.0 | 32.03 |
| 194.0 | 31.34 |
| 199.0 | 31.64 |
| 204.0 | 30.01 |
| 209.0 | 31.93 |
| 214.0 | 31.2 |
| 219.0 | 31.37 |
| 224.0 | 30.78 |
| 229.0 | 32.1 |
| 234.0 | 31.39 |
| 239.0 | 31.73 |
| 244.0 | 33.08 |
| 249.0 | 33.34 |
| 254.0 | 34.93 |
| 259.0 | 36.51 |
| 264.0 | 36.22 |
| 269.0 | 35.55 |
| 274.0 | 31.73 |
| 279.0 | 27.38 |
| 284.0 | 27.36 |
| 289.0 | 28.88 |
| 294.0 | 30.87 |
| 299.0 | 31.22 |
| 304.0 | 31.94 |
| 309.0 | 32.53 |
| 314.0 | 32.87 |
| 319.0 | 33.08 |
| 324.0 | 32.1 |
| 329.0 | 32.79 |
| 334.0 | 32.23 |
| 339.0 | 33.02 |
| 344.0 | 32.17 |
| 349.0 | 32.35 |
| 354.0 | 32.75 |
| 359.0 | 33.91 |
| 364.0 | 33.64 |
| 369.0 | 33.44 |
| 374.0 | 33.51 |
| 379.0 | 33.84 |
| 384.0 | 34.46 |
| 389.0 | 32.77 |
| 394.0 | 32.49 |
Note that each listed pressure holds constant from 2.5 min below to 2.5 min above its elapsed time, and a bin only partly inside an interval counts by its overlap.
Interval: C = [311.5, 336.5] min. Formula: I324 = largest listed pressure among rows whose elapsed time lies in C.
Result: 33.08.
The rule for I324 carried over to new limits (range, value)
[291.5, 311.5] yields 32.53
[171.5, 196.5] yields 32.74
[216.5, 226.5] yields 31.37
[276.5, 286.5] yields 27.38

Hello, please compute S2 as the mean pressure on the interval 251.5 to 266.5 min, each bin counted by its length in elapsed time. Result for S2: 35.9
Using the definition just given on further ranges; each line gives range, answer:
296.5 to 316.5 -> 32.1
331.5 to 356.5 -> 32.5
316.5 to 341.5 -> 32.6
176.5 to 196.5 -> 31.8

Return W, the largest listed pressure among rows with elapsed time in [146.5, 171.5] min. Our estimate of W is 31.86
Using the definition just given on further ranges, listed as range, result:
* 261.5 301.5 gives 36.22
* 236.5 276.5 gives 36.51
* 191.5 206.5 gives 31.64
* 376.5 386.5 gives 34.46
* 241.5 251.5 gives 33.34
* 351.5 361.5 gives 33.91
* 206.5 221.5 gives 31.93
